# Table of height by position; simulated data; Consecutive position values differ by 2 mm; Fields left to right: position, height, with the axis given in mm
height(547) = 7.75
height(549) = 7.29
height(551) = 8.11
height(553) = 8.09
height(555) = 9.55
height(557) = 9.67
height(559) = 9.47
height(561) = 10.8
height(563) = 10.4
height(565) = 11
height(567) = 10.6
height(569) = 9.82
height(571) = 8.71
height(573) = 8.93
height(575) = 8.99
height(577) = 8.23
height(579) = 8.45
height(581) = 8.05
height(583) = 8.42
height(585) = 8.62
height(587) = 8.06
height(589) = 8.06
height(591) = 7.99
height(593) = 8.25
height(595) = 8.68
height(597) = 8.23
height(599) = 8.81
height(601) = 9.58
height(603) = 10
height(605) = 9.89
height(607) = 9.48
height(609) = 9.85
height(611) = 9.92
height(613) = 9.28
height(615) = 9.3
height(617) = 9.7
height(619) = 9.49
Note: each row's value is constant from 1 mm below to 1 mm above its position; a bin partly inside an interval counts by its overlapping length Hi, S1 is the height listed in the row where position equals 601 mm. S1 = 9.58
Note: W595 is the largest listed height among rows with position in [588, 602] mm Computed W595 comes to 9.58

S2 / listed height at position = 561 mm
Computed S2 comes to 10.8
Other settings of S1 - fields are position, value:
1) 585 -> 8.62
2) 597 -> 8.23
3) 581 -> 8.05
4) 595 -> 8.68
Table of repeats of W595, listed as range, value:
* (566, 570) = 10.6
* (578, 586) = 8.62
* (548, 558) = 9.67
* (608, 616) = 9.92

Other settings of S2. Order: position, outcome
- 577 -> 8.23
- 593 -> 8.25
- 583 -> 8.42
